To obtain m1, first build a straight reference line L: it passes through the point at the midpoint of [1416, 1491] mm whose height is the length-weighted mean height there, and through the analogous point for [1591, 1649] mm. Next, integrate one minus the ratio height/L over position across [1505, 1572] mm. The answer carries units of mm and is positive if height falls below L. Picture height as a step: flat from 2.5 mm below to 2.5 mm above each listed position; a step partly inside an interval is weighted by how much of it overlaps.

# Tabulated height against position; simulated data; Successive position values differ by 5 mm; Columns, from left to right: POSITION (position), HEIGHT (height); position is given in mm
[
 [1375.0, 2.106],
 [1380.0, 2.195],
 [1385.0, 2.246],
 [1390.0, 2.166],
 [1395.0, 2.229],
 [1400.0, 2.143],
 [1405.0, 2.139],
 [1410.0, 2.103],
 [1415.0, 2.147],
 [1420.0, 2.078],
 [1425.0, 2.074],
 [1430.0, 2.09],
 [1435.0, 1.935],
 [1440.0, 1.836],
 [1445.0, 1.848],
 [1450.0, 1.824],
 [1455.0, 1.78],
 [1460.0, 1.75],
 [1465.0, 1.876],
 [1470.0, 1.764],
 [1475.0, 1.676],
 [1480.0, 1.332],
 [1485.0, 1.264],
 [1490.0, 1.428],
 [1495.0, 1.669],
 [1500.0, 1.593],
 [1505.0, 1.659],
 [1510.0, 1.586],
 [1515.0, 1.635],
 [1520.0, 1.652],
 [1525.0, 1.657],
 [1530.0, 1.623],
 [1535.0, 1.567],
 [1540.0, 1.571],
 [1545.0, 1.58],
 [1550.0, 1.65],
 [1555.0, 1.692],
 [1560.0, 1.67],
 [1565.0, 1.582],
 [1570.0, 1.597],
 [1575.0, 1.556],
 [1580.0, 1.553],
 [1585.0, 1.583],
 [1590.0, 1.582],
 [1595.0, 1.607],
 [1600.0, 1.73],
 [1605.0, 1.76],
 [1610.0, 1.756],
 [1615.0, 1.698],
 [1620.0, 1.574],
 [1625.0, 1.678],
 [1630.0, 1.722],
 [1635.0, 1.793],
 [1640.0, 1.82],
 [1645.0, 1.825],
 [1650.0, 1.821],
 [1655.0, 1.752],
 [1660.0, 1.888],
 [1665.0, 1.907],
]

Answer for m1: 5.0 mm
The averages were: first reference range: 1.78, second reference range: 1.72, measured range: 1.62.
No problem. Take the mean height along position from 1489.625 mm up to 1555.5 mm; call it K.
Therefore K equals 1.62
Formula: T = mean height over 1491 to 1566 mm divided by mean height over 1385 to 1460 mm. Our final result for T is 0.80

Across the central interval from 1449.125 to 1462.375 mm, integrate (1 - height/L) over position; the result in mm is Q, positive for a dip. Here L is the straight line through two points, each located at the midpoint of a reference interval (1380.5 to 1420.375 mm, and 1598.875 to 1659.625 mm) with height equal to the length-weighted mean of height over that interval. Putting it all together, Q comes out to 1.8 mm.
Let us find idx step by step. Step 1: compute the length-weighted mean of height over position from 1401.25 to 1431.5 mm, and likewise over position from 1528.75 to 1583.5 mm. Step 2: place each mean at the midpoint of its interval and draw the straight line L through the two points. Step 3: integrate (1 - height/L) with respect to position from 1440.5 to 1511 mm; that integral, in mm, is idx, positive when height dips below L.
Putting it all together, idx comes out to 9.0 mm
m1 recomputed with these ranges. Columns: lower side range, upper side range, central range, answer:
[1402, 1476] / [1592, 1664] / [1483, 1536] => 8.1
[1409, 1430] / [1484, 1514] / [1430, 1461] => 1.1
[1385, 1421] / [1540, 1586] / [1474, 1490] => 4.1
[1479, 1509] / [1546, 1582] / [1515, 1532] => -1.0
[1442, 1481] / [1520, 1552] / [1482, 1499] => 2.3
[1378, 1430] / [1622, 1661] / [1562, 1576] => 2.3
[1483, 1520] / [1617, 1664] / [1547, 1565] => -0.2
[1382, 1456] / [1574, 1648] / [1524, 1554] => 3.5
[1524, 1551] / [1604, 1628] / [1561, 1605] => 1.1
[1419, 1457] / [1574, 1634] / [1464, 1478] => 1.0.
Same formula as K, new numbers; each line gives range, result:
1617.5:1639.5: 1.7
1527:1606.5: 1.62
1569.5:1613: 1.64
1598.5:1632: 1.7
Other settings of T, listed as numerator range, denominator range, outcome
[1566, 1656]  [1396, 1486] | 0.89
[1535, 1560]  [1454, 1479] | 0.93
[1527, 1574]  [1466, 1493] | 1.06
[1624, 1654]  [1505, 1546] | 1.10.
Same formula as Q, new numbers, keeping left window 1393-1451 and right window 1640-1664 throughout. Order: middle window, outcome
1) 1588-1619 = 3.1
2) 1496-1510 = 2.4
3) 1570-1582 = 2.1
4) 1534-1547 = 2.4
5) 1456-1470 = 1.4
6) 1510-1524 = 2.3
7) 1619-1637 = 1.5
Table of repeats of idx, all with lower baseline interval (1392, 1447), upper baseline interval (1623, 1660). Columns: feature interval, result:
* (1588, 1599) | 1.4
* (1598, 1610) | 0.5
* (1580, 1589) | 1.4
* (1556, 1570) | 1.9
